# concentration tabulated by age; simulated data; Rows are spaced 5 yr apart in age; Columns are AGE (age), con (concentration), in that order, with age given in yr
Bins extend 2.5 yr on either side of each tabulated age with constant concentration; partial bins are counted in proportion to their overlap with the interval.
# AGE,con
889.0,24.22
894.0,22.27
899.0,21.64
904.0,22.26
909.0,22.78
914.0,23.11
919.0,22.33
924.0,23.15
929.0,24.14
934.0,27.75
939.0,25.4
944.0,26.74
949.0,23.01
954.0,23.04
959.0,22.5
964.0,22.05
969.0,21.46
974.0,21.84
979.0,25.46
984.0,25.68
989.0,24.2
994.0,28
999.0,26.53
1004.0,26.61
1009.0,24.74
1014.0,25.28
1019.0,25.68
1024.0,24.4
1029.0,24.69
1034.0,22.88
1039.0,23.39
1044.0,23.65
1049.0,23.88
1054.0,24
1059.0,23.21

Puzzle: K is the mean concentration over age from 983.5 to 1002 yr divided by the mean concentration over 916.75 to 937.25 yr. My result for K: 1.1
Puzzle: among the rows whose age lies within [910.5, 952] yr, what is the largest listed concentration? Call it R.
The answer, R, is 27.75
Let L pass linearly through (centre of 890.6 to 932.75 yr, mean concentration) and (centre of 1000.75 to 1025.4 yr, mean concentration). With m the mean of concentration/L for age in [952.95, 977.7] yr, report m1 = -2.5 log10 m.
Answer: 0.09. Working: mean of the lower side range 22.9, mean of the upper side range 25.4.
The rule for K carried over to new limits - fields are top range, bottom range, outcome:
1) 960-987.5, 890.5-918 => 1.04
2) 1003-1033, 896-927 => 1.11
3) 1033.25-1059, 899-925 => 1.04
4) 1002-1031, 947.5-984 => 1.10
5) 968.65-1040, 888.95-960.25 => 1.05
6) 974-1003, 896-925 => 1.14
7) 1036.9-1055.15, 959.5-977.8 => 1.07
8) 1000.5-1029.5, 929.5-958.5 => 1.02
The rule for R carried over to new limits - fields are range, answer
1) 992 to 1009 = 28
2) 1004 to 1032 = 26.61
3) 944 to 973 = 26.74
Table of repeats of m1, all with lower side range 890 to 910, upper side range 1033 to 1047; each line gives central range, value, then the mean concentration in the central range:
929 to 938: -0.17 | 26.4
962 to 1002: -0.07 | 24.5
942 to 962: -0.05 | 23.7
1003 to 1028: -0.09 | 25.2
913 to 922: -0.01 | 22.7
